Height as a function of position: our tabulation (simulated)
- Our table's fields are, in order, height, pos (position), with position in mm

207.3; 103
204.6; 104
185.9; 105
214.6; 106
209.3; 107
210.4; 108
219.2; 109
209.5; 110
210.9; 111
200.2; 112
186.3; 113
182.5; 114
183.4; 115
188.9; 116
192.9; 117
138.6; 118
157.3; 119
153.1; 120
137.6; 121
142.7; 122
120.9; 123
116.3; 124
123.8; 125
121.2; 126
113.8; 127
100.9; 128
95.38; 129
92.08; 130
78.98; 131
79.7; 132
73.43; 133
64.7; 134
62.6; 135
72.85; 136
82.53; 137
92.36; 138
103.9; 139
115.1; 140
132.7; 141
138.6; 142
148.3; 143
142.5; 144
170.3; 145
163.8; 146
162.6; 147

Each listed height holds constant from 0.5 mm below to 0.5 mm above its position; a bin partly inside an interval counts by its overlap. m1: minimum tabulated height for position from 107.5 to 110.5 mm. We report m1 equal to 209.5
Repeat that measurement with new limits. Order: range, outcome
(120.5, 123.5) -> 120.9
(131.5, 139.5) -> 62.6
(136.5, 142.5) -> 82.53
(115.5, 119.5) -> 138.6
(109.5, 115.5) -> 182.5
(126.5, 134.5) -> 64.7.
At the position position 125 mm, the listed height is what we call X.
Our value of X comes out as 123.8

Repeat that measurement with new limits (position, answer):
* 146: 163.8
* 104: 204.6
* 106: 214.6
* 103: 207.3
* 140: 115.1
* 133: 73.43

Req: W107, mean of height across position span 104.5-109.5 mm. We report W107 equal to 208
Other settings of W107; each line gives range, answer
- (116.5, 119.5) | 163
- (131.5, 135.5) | 70.1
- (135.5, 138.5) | 82.6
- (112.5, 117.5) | 187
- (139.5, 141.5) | 124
